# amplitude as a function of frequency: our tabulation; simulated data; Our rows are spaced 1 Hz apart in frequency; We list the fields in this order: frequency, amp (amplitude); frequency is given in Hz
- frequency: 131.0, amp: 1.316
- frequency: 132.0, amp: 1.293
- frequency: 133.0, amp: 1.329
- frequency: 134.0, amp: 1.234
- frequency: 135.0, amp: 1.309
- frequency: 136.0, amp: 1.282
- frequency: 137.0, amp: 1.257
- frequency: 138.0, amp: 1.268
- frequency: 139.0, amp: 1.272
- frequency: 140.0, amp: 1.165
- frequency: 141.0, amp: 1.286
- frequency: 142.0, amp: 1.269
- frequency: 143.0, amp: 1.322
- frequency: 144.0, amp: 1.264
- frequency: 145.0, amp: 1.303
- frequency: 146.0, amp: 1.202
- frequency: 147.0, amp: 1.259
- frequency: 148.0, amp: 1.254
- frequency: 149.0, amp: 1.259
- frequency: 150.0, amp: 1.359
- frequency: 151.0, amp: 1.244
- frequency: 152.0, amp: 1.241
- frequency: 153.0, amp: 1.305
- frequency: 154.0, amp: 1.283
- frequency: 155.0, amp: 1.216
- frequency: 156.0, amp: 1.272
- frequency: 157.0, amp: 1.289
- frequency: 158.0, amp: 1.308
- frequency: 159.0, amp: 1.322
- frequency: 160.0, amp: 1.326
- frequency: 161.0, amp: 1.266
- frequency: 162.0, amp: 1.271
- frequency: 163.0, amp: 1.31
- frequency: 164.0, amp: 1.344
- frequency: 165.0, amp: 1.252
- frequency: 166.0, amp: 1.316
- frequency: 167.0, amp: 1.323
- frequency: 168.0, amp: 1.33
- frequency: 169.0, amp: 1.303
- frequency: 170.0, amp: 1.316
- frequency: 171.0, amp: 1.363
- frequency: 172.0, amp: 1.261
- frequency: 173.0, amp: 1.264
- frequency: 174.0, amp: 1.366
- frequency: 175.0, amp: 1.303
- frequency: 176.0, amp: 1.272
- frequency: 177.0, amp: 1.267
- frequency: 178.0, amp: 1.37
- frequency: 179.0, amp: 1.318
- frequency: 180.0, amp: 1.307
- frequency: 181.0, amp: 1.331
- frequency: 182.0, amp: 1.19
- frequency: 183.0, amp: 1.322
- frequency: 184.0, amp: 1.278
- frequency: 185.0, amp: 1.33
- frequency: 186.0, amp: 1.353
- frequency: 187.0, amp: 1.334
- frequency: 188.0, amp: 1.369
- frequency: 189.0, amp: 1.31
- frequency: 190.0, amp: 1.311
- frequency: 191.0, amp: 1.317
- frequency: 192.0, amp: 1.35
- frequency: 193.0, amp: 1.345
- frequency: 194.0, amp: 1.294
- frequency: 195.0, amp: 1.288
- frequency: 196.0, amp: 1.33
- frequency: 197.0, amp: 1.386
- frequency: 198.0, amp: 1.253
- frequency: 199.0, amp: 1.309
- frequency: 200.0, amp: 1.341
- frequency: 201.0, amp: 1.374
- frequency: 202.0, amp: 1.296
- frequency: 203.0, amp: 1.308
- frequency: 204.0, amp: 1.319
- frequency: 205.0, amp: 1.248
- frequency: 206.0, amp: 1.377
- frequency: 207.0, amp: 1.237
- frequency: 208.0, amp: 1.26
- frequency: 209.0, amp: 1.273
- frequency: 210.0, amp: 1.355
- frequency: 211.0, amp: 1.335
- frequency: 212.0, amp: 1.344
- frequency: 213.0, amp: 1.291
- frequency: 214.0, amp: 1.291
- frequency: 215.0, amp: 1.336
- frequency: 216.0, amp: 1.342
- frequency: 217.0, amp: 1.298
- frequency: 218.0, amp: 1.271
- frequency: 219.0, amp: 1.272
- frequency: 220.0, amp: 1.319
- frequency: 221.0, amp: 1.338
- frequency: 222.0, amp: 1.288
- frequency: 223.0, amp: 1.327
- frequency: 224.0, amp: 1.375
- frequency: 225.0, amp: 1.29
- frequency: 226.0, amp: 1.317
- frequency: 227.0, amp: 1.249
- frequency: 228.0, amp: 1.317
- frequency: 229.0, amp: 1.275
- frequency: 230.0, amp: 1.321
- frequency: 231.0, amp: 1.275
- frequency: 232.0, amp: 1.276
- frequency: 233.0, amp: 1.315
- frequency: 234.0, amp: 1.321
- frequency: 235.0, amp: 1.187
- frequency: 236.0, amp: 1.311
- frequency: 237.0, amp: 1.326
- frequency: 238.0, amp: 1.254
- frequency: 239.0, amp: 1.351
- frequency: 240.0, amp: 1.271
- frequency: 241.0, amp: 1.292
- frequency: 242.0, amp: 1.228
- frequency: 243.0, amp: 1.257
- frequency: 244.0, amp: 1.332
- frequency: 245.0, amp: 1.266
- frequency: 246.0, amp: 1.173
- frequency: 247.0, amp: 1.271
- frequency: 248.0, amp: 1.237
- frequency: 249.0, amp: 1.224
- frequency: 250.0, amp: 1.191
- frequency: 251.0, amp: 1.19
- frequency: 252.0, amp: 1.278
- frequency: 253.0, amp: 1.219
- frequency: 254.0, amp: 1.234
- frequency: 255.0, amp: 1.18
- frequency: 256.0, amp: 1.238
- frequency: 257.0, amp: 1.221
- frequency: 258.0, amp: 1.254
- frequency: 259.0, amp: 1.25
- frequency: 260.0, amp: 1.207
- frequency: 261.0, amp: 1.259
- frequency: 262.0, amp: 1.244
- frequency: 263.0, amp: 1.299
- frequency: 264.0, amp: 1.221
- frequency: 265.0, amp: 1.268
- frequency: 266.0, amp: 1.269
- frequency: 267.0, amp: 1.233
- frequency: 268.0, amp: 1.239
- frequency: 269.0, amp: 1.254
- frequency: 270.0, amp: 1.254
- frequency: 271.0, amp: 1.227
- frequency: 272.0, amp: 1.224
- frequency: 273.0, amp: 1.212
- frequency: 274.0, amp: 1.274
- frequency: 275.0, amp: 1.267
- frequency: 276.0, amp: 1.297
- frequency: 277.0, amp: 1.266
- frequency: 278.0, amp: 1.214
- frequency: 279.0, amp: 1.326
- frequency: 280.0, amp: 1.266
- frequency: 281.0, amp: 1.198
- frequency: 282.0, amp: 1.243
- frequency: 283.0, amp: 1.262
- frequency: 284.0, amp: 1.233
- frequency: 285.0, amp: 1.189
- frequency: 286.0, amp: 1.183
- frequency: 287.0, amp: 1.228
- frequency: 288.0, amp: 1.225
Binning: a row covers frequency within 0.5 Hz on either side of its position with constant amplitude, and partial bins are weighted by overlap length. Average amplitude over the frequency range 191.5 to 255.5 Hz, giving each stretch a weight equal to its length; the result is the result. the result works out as 1.29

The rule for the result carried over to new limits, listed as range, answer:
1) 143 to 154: 1.27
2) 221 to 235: 1.3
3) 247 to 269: 1.24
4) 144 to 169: 1.29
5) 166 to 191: 1.31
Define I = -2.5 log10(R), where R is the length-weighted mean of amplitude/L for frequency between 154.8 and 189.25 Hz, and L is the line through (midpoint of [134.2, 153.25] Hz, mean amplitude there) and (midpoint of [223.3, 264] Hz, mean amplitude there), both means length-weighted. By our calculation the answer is -0.03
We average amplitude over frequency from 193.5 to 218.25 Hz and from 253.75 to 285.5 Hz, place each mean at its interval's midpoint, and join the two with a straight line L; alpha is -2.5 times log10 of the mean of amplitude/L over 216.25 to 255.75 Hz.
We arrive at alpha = 0.00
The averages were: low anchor 1.31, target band 1.27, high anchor 1.24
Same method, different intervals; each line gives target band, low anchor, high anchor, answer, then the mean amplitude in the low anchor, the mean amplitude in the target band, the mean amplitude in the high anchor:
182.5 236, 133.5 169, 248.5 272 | -0.045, 1.28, 1.31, 1.24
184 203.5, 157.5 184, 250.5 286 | -0.029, 1.3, 1.32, 1.24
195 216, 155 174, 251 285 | -0.029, 1.3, 1.31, 1.24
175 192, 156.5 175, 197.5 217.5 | -0.003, 1.31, 1.31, 1.31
